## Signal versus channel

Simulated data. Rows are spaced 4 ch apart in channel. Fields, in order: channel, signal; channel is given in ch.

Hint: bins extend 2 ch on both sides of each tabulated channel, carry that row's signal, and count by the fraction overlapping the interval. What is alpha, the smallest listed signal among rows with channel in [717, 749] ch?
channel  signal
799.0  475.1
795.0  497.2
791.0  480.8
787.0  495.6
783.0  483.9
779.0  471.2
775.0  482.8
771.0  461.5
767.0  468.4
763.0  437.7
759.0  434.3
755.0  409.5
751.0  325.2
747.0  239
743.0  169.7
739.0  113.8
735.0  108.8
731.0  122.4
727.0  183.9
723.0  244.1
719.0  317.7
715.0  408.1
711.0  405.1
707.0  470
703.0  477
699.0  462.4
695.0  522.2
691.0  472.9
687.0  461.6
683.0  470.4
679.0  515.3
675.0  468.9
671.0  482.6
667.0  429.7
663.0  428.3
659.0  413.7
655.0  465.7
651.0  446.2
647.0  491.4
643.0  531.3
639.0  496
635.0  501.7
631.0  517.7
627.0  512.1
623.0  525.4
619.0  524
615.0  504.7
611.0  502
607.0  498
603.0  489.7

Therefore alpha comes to 108.8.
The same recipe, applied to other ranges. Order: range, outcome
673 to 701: 461.6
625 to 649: 491.4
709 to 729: 183.9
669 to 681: 468.9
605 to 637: 498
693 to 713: 405.1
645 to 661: 413.7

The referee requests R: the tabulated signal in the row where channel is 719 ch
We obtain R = 317.7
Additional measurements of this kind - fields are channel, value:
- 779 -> 471.2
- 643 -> 531.3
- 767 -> 468.4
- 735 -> 108.8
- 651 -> 446.2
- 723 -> 244.1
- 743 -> 169.7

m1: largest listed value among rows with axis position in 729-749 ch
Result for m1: 239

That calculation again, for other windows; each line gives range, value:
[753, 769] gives 468.4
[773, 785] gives 483.9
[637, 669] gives 531.3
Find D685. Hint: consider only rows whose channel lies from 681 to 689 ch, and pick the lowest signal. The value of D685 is 461.6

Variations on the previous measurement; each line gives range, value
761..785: 437.7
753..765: 409.5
